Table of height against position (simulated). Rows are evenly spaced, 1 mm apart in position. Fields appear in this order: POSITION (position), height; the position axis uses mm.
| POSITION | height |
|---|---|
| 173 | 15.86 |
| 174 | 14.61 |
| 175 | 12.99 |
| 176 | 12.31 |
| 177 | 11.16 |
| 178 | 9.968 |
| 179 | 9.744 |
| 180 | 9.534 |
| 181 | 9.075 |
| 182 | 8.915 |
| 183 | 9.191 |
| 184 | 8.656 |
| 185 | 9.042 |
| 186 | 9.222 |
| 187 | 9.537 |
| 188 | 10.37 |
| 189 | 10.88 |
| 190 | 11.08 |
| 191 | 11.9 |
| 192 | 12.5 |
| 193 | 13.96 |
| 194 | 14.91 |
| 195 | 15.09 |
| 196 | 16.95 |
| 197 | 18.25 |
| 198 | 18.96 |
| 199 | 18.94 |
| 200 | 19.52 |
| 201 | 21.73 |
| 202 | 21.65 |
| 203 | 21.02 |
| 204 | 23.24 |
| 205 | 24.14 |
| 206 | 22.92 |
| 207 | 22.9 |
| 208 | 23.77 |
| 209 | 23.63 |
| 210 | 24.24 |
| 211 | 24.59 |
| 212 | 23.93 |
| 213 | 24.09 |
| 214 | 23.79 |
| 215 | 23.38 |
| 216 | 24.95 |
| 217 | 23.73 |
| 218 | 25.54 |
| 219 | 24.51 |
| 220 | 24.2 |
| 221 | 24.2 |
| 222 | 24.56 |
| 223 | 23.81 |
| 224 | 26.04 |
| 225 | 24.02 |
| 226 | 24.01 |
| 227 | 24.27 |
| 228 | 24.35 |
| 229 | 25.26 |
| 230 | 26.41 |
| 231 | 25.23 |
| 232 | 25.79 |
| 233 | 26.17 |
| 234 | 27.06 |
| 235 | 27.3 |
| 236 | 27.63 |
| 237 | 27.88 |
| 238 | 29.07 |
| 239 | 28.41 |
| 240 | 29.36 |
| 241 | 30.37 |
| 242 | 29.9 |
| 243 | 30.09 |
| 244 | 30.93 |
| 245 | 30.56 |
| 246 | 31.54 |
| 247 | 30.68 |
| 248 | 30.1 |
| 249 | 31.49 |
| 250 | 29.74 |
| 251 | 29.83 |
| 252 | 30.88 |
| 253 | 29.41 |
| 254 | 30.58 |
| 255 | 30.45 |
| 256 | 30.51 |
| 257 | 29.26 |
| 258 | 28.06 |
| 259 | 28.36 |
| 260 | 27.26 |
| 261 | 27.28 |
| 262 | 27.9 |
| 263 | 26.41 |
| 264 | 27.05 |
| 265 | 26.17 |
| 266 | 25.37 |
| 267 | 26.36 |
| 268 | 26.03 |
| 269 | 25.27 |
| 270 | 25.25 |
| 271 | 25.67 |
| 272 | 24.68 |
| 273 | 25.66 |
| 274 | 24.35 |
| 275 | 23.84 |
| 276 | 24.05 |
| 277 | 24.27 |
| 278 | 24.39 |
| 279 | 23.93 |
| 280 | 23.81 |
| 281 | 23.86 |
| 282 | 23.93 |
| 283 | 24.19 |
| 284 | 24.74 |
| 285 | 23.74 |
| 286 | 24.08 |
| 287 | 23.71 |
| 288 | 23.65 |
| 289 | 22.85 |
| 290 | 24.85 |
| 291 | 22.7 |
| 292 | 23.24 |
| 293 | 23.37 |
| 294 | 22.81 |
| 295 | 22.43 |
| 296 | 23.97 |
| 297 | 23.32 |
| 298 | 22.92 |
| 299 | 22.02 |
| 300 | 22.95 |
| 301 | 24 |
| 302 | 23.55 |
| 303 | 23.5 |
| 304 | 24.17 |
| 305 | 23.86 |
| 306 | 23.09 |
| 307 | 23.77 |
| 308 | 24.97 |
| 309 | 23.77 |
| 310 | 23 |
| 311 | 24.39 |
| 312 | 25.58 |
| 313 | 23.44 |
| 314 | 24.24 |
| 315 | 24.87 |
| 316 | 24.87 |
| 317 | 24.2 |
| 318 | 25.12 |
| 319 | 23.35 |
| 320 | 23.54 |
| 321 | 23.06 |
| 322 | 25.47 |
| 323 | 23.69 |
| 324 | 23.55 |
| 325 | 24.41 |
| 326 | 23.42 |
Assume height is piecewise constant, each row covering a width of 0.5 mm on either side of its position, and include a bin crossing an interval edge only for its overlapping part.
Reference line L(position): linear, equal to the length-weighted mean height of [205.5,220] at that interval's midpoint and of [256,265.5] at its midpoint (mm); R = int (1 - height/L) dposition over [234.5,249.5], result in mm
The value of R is -2.0 mm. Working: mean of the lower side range 24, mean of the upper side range 27.7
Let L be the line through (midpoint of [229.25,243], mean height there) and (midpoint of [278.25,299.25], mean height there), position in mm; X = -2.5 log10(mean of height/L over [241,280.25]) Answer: -0.07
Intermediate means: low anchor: 27.8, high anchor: 23.6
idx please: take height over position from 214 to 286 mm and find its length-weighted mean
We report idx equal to 26.7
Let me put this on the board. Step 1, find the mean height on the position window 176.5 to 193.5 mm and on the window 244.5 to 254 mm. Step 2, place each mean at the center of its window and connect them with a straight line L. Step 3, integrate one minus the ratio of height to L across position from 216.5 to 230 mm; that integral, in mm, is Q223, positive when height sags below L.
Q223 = -1.4 mm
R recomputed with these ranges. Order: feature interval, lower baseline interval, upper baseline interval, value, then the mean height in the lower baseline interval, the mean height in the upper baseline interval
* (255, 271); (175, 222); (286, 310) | -4.3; 17.5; 23.5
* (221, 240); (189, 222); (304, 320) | -3.9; 20.8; 24.1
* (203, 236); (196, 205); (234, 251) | -0.1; 20.4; 29.6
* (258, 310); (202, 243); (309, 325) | 0.1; 25.3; 24.2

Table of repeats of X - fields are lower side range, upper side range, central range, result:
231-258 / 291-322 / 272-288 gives 0.08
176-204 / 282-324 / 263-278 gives -0.21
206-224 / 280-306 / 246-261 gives -0.24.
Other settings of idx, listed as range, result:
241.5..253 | 30.5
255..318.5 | 24.7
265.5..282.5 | 24.7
